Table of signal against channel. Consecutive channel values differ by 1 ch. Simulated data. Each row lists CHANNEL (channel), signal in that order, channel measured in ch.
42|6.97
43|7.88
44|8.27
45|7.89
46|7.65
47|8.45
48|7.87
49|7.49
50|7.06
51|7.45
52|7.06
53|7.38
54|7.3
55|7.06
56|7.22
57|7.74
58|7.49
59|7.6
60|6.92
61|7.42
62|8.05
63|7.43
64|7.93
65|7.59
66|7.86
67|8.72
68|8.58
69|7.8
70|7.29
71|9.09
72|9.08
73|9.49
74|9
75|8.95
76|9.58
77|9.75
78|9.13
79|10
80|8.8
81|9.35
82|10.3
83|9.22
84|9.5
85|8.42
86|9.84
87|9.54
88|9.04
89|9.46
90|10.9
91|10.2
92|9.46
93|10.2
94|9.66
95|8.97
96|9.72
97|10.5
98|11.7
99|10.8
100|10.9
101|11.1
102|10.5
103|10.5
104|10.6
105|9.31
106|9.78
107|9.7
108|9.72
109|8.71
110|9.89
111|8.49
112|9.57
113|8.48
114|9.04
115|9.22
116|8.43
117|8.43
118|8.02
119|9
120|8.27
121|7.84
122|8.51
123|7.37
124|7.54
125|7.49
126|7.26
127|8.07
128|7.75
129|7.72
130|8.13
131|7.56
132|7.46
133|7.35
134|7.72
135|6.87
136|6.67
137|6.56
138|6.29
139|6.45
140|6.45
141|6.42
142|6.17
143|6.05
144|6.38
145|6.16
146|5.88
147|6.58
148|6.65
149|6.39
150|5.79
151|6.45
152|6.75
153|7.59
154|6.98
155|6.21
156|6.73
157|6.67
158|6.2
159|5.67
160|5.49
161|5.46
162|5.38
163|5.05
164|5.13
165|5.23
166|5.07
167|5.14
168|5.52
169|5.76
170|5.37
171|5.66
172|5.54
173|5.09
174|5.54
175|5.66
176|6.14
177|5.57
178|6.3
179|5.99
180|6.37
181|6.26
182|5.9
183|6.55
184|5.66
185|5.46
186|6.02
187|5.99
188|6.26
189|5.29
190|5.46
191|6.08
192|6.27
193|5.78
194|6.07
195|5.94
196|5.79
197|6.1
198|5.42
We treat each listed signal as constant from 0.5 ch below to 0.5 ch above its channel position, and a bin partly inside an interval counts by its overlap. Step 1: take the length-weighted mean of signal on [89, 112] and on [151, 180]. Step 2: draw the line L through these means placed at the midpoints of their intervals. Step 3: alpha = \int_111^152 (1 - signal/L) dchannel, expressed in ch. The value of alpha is 3.5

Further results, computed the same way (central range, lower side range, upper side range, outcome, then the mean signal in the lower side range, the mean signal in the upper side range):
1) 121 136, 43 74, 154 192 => -2.3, 7.83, 5.78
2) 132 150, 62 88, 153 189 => 0.6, 8.88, 5.82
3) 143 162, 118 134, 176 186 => 1.8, 7.82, 6.01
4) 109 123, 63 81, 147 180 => -2.5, 8.72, 5.9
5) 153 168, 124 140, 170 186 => 1.4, 7.27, 5.84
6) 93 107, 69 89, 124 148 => -3.2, 9.2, 6.94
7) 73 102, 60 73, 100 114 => -2.8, 8.08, 9.74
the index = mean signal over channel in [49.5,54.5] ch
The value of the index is 7.25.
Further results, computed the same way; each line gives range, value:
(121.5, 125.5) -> 7.73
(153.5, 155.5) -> 6.6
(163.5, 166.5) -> 5.14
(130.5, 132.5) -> 7.51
